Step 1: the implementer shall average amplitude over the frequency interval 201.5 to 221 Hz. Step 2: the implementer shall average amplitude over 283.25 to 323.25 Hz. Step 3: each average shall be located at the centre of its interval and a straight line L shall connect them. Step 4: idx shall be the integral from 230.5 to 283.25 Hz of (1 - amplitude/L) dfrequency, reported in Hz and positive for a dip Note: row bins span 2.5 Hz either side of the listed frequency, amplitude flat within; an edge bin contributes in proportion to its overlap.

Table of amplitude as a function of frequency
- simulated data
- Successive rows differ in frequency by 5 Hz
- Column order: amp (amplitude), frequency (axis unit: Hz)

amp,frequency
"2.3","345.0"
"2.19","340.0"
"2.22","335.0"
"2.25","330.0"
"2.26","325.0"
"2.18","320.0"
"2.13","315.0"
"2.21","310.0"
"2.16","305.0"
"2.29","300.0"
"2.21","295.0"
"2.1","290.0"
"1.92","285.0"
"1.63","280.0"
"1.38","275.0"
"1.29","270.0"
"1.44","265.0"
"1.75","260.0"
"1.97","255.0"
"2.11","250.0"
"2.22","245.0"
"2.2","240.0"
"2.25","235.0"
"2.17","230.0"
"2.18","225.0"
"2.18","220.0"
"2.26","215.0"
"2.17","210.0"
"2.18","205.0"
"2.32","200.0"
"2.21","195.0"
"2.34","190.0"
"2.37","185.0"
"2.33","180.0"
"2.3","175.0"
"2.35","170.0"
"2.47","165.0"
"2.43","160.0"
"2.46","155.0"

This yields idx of 8.3 Hz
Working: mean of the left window 2.21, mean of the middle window 1.84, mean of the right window 2.16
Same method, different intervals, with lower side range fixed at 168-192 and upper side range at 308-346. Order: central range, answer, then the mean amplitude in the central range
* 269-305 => 5.9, 1.88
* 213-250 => 1.5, 2.2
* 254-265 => 2.5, 1.75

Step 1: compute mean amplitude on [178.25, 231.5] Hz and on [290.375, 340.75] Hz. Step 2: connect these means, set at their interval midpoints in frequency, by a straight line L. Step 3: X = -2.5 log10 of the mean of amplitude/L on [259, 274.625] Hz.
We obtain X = 0.462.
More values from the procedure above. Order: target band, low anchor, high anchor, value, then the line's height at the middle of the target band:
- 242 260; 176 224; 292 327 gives 0.09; 2.23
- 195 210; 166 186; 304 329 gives 0.04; 2.32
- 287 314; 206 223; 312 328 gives 0.00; 2.19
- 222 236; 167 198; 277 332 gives 0.02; 2.24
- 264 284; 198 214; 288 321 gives 0.44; 2.2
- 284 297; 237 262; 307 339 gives 0.03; 2.14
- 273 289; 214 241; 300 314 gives 0.28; 2.2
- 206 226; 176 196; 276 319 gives 0.03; 2.25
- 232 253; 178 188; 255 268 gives -0.20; 1.82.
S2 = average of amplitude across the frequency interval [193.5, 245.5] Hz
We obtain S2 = 2.21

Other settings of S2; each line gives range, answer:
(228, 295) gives 1.89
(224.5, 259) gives 2.14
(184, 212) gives 2.26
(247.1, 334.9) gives 1.97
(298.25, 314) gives 2.21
